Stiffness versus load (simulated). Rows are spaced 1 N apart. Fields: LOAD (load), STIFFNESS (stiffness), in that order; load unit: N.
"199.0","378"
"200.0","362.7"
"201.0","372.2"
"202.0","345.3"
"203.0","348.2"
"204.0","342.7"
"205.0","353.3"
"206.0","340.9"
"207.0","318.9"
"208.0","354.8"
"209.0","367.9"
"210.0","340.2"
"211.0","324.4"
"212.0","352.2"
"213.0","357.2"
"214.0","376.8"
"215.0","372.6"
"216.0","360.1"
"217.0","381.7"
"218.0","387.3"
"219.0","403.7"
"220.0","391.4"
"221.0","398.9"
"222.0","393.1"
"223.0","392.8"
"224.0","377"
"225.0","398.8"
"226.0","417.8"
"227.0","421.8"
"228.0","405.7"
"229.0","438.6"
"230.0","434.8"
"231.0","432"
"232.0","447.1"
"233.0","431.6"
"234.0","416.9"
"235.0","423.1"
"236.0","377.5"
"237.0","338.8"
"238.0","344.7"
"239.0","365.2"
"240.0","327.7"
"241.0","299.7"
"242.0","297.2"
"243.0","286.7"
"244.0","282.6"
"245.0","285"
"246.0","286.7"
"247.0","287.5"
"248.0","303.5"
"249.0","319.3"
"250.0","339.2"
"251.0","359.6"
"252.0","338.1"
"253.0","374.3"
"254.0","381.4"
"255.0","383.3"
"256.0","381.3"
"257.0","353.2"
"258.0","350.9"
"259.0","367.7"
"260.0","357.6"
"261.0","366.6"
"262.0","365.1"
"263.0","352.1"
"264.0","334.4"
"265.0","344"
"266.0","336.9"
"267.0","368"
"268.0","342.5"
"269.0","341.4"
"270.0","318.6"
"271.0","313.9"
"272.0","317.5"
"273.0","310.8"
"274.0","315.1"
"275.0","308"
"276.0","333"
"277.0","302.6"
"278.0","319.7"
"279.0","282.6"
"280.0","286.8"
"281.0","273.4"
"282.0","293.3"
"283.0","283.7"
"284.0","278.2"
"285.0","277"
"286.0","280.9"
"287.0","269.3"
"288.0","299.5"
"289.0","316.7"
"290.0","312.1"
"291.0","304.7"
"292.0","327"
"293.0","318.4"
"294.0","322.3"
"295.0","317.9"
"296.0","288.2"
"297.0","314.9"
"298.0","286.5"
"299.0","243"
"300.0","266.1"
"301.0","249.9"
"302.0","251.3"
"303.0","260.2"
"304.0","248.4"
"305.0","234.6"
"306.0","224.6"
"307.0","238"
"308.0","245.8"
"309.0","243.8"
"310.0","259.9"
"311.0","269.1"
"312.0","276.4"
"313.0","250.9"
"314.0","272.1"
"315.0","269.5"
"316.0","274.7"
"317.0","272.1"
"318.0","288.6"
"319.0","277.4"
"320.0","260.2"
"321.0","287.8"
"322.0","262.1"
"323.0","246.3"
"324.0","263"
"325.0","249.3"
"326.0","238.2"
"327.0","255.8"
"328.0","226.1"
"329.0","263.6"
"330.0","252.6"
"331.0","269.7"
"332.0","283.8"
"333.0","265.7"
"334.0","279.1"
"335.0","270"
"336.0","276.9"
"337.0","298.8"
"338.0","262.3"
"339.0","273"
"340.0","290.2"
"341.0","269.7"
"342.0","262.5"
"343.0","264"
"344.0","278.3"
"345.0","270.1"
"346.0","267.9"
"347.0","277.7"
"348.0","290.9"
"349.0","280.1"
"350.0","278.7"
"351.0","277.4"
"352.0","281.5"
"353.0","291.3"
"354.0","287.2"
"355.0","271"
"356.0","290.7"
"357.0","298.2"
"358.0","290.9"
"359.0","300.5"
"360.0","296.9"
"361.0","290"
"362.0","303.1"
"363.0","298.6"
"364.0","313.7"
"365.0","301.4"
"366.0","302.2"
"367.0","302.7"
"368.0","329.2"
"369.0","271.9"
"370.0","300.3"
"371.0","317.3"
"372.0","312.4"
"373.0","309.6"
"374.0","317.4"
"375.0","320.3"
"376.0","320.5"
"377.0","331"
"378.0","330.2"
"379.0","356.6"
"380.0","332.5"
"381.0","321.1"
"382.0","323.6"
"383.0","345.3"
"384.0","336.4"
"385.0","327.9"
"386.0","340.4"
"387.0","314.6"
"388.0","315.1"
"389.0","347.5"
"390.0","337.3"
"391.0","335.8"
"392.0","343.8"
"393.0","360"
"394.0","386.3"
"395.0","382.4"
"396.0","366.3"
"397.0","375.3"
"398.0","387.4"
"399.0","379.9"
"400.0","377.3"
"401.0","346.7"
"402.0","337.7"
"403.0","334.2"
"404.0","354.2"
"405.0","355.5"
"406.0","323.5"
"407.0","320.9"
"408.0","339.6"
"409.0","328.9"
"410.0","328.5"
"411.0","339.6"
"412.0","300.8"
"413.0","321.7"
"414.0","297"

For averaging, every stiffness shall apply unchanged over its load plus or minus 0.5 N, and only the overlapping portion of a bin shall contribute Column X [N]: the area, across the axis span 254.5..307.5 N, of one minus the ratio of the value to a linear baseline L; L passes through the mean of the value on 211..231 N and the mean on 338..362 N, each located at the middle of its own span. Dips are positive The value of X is 5.2 N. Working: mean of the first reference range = 392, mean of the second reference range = 282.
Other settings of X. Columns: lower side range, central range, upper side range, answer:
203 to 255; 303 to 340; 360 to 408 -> 8.87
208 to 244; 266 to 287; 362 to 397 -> 3.17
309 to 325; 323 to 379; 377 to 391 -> 2.78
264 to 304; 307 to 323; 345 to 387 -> 1.97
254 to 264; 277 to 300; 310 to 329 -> 1.42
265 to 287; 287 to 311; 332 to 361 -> 1.83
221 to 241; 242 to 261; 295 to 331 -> 1.39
